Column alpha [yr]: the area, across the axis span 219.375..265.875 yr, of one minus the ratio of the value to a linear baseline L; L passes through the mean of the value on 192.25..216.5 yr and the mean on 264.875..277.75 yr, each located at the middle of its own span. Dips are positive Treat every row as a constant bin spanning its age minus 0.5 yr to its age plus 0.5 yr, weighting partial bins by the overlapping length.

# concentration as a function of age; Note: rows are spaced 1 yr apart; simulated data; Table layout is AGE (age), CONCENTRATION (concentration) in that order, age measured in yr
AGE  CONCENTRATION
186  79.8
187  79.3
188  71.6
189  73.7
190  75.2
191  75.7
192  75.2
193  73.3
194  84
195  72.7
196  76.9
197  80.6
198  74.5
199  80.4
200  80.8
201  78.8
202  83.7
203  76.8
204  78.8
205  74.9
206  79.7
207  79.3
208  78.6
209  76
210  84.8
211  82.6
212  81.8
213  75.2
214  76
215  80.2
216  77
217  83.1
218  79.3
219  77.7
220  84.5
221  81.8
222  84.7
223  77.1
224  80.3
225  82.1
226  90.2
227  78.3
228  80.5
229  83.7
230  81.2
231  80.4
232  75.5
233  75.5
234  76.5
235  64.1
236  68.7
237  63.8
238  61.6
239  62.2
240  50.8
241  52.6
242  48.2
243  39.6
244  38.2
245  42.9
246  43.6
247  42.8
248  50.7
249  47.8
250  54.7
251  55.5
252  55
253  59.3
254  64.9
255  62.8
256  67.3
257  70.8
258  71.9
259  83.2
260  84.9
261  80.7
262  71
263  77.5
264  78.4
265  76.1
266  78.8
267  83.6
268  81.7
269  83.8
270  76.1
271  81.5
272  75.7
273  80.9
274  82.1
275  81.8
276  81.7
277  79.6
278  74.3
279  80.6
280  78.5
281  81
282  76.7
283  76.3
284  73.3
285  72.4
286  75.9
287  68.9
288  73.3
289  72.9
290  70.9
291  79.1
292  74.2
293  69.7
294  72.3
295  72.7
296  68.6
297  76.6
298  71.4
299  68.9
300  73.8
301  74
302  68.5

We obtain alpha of 7.0 yr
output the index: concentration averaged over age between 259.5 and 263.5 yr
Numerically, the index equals 78.5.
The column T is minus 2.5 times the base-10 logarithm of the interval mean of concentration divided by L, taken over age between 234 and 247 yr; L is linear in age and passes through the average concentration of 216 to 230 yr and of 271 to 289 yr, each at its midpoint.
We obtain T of 0.44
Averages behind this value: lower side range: 81.6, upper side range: 77.2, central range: 53.5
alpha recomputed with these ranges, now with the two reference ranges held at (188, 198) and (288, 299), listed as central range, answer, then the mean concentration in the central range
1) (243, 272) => 2.95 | 66.3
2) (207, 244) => 0.53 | 73.9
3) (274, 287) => -0.78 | 77.5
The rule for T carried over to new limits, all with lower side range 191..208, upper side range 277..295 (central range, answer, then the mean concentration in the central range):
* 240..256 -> 0.434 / 51.1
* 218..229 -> -0.062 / 81.7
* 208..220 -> -0.029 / 79.6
